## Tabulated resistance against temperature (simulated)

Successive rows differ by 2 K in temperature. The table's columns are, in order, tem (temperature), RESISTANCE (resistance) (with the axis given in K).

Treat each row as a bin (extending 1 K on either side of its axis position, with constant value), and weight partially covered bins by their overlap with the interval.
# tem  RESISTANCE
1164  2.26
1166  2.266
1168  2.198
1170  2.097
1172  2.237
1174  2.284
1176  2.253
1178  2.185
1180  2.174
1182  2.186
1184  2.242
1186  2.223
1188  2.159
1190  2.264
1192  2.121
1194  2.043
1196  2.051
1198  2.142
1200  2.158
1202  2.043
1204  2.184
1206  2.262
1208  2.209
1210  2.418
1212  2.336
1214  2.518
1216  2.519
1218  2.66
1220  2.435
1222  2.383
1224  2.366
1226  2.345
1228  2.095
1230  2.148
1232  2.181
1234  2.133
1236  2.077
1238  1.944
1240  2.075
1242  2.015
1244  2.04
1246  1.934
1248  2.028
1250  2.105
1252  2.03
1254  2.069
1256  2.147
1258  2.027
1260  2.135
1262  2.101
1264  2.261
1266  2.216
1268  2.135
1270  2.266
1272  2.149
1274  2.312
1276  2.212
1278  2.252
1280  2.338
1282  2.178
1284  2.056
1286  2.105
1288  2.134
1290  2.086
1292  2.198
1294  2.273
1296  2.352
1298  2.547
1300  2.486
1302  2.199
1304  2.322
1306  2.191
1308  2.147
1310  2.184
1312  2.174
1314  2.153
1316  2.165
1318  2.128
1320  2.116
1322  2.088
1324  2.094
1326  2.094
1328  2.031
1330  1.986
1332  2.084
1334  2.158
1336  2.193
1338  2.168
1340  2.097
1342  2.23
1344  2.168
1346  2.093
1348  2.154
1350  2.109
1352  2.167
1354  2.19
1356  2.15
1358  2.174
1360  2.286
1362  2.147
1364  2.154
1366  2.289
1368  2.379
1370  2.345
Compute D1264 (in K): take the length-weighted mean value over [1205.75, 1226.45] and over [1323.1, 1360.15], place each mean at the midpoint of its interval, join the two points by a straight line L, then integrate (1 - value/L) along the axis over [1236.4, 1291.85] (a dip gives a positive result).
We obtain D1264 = 4.3 K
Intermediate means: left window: 2.41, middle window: 2.12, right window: 2.13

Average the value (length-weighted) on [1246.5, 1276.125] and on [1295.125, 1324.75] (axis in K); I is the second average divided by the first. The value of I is 1.04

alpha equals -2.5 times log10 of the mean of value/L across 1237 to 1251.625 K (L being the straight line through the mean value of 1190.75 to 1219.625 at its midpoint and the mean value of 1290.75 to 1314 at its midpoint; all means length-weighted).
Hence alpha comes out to 0.13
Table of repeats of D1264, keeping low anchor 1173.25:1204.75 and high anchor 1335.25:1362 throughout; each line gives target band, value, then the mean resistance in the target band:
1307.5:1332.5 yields 0.6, 2.11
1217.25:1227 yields -1.2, 2.43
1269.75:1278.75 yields -0.3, 2.24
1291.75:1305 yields -1.1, 2.35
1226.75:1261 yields 1.5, 2.07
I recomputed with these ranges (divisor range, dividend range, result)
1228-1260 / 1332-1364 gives 1.05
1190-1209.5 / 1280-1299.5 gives 1.04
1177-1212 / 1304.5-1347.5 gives 0.98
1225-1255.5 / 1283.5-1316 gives 1.07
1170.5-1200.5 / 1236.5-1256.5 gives 0.93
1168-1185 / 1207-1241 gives 1.04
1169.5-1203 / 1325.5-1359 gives 0.98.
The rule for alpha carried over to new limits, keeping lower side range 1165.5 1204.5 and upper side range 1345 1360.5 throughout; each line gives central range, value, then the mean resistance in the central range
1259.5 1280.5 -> -0.02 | 2.22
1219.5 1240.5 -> -0.01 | 2.2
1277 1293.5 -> 0.00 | 2.17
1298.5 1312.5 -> -0.04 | 2.26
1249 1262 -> 0.04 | 2.09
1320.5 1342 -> 0.03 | 2.11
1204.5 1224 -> -0.11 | 2.41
